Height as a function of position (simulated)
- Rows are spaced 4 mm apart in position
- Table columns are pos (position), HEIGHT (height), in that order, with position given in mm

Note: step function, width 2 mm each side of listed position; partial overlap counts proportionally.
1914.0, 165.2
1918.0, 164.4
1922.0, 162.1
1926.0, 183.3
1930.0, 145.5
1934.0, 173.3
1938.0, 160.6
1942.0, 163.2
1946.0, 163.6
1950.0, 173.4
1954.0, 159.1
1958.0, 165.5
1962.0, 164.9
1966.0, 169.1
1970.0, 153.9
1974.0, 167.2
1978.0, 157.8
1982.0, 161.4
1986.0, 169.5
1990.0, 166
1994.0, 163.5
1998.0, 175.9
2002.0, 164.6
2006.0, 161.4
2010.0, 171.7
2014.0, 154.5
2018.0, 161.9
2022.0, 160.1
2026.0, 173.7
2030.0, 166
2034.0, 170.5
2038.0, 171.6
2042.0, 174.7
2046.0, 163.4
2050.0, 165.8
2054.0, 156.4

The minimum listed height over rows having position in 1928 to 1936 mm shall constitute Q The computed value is 145.5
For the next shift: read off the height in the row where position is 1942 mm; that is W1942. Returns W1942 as 163.2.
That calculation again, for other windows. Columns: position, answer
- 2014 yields 154.5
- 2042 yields 174.7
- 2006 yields 161.4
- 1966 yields 169.1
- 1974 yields 167.2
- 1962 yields 164.9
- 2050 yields 165.8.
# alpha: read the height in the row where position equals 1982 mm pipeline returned 161.4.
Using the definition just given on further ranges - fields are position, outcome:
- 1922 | 162.1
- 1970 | 153.9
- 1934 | 173.3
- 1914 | 165.2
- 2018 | 161.9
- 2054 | 156.4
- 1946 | 163.6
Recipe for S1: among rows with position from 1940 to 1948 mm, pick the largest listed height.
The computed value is 163.6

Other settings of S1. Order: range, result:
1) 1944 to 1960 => 173.4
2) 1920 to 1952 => 183.3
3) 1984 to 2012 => 175.9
